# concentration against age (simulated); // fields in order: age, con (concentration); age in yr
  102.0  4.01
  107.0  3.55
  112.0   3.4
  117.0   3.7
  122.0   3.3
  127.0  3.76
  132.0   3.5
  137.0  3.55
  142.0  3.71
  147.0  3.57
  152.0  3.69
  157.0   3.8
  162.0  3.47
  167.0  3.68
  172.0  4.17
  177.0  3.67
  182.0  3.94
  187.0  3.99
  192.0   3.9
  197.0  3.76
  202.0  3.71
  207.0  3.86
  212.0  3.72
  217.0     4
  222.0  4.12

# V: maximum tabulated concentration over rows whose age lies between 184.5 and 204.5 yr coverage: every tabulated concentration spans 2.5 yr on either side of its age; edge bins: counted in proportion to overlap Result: 3.99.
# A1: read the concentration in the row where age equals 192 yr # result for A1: 3.9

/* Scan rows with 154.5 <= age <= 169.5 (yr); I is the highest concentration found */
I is 3.8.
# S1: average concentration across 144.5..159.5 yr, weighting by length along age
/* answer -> 3.69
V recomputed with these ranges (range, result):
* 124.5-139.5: 3.76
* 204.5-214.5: 3.86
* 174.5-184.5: 3.94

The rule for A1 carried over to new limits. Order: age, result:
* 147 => 3.57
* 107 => 3.55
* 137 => 3.55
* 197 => 3.76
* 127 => 3.76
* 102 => 4.01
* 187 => 3.99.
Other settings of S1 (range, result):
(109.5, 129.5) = 3.54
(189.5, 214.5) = 3.79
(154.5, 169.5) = 3.65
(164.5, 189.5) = 3.89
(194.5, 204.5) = 3.73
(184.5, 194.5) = 3.95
